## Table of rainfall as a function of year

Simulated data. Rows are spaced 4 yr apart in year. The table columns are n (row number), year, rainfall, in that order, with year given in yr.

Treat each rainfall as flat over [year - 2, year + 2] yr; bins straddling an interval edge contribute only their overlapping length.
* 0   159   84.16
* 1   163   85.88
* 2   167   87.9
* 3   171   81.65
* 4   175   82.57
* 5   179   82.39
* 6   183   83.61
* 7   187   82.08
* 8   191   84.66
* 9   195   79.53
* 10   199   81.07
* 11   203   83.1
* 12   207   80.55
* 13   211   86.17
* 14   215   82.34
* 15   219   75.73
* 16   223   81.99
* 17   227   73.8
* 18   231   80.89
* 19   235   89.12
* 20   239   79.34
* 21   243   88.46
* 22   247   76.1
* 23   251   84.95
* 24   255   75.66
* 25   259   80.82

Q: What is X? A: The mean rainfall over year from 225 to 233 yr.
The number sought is 77.3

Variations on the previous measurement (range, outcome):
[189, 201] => 81.8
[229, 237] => 85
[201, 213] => 83.3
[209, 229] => 80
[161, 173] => 85.1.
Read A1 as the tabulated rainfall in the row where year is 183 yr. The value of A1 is 83.61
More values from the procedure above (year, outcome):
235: 89.12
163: 85.88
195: 79.53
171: 81.65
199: 81.07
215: 82.34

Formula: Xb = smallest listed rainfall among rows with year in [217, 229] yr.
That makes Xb 73.8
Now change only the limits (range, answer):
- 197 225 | 75.73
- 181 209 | 79.53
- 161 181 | 81.65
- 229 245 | 79.34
